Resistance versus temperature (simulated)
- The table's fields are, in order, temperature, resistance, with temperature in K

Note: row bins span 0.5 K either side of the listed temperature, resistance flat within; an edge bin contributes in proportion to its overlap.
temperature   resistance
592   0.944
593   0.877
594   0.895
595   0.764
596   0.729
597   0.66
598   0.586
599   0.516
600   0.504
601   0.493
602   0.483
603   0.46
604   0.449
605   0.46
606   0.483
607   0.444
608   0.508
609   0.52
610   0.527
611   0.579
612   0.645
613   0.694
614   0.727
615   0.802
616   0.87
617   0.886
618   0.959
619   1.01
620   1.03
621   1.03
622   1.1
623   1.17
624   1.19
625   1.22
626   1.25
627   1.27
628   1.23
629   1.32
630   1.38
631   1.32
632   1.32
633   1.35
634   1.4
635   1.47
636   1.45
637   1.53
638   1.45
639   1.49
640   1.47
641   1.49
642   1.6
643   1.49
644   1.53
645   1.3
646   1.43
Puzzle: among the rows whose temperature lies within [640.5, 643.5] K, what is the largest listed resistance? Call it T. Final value 1.6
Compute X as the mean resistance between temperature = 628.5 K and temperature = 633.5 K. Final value 1.34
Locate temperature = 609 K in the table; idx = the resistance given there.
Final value 0.52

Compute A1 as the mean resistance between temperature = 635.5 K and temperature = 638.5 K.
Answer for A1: 1.48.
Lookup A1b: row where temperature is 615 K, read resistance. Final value 0.802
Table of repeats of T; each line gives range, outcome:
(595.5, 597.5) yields 0.729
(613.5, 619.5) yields 1.01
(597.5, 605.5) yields 0.586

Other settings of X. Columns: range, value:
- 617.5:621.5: 1.01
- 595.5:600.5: 0.599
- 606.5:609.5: 0.491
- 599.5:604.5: 0.478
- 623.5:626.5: 1.22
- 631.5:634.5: 1.36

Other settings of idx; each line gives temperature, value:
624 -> 1.19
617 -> 0.886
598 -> 0.586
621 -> 1.03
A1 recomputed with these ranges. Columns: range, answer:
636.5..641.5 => 1.49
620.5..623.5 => 1.1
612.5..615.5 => 0.741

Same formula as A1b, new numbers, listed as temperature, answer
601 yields 0.493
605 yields 0.46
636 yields 1.45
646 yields 1.43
